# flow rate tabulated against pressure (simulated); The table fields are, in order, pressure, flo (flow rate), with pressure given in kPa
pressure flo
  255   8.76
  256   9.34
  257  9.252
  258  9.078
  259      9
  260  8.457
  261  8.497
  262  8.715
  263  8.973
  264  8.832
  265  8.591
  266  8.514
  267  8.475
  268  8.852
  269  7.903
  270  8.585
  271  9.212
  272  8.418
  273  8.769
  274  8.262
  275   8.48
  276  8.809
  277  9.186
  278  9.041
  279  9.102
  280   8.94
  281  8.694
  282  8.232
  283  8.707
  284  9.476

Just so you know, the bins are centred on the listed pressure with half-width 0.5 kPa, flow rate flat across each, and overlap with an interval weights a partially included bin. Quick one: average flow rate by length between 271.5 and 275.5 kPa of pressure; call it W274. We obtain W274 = 8.48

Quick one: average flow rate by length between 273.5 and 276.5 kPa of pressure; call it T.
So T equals 8.52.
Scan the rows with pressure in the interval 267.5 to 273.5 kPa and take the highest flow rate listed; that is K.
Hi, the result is 9.212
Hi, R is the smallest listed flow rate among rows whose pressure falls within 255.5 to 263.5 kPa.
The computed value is 8.457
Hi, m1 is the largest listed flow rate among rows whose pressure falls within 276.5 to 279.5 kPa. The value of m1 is 9.186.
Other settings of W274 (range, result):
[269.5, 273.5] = 8.75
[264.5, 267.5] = 8.53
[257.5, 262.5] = 8.75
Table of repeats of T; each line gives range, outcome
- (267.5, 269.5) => 8.38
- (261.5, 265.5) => 8.78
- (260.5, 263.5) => 8.73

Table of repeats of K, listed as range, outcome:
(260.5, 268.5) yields 8.973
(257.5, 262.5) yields 9.078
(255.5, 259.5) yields 9.34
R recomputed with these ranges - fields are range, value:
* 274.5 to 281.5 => 8.48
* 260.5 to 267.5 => 8.475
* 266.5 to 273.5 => 7.903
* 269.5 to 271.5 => 8.585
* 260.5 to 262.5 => 8.497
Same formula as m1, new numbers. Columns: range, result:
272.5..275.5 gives 8.769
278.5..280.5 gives 9.102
